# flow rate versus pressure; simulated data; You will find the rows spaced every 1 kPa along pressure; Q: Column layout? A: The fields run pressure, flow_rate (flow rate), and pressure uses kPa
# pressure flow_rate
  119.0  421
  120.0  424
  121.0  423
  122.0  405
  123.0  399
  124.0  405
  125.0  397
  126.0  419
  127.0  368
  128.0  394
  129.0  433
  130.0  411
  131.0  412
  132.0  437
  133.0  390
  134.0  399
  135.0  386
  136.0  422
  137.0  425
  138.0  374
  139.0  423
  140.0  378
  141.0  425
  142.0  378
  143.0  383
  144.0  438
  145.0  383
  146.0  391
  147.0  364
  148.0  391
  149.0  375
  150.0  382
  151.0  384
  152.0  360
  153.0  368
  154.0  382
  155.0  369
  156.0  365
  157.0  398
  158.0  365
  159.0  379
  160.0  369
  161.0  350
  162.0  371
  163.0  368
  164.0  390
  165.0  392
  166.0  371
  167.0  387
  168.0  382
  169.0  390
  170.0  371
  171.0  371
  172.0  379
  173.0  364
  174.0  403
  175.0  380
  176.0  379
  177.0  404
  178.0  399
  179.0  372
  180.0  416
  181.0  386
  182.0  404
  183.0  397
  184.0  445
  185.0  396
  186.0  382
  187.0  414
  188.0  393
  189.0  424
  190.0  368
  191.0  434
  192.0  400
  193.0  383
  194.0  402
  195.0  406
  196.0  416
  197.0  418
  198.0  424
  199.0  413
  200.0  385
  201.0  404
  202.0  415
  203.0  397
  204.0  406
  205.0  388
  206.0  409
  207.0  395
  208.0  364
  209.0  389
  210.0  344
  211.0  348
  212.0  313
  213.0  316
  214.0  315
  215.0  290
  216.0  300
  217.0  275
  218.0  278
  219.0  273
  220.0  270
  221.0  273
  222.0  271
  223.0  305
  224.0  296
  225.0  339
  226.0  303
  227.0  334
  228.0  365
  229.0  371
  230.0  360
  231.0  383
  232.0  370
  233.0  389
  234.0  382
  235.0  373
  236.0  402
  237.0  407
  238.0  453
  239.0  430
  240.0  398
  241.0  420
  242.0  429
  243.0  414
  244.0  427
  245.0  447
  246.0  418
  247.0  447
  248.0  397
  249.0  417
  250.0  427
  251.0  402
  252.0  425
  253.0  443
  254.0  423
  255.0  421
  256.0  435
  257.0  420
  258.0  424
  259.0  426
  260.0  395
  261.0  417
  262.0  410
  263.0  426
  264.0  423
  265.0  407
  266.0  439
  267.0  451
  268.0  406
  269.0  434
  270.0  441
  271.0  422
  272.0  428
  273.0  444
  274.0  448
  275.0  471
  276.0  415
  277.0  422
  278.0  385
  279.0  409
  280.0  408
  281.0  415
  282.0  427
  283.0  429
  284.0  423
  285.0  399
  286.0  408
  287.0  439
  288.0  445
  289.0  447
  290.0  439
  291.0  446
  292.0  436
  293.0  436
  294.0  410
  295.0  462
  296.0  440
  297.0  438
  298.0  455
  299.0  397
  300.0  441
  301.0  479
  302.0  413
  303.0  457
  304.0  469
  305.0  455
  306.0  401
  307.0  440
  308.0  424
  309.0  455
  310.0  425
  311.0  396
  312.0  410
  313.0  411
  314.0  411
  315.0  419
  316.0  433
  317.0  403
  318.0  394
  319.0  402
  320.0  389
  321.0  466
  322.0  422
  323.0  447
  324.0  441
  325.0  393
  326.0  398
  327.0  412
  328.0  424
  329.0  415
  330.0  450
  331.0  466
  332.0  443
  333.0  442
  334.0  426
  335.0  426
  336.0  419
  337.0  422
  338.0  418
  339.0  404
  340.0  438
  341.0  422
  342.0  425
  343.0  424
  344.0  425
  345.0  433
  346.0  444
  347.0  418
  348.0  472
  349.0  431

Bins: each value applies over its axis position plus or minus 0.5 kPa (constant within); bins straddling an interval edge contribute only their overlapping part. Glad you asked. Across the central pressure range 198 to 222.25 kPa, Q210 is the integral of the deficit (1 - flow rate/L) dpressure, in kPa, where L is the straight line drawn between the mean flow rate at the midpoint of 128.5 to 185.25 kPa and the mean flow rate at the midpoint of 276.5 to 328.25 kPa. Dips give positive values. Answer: 3.45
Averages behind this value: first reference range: 390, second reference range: 426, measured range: 345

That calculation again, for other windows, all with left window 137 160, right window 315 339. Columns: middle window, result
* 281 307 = -1.2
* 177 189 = -0.3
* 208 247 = 4.5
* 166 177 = 0.2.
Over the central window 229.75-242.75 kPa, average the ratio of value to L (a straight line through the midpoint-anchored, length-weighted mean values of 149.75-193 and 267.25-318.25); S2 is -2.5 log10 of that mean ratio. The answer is 0.02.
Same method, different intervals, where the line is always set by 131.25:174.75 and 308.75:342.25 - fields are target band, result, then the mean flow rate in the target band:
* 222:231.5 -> 0.19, 336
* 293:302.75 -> -0.05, 438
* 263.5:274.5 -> -0.05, 431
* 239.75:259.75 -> -0.04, 423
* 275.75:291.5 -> -0.02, 422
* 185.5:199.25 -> -0.03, 405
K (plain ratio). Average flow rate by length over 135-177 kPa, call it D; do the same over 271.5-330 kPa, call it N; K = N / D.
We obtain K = 1.1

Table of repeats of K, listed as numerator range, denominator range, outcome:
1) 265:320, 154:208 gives 1.09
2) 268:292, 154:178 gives 1.13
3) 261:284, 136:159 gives 1.10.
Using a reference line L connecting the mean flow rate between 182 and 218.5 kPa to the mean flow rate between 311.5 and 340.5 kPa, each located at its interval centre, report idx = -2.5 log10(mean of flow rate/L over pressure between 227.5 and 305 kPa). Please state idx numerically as -0.05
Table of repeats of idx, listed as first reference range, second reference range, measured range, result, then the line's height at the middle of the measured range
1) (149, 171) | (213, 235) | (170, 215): -0.12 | 349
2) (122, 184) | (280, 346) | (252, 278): -0.03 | 417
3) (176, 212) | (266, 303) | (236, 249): -0.02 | 415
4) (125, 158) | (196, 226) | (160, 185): -0.04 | 372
